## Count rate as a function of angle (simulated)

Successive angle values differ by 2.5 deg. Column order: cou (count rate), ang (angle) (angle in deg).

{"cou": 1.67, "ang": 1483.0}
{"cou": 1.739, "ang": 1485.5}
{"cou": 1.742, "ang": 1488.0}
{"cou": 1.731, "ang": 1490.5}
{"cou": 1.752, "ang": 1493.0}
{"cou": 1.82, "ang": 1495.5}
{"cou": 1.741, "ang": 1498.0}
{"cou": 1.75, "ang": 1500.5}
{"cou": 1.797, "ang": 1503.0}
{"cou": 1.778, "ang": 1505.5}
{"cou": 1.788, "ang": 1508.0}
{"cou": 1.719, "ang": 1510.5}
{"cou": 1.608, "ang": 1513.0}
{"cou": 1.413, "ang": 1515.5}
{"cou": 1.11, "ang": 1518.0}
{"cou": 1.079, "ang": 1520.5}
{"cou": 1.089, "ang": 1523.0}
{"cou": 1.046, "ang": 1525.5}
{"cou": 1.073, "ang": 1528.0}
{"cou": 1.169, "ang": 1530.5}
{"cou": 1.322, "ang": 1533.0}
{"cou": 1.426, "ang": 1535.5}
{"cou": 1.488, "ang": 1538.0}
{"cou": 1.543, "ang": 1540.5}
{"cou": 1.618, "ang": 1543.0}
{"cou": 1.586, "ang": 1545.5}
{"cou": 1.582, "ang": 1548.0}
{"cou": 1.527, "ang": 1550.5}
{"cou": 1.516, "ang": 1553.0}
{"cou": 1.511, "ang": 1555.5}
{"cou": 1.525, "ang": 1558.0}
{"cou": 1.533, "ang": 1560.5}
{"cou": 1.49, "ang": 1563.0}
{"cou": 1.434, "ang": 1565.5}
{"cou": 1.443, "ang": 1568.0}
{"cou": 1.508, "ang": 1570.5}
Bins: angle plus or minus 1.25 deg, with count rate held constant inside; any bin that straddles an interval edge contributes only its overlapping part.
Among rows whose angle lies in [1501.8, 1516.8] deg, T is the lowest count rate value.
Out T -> 1.413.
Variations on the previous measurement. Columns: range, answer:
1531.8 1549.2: 1.322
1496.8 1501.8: 1.741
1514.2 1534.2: 1.046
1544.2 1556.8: 1.511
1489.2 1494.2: 1.731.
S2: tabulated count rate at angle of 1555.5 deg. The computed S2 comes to 1.511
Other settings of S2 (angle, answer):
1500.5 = 1.75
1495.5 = 1.82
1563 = 1.49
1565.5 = 1.434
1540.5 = 1.543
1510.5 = 1.719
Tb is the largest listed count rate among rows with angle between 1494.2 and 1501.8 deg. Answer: 1.82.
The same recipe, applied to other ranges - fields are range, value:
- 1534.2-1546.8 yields 1.618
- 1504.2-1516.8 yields 1.788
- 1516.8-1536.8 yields 1.426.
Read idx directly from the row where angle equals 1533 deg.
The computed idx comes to 1.322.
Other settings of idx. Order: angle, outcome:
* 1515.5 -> 1.413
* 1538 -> 1.488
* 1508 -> 1.788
